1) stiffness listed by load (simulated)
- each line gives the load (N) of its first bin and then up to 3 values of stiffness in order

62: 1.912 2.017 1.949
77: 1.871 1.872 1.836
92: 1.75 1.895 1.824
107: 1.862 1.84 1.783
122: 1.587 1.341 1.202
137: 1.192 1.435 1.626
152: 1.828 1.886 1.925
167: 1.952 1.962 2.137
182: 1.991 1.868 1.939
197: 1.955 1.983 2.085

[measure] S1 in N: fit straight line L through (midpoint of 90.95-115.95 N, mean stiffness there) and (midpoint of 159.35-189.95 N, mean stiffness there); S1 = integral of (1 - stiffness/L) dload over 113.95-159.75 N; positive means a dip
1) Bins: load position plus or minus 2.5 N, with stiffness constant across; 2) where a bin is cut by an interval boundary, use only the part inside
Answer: 8.5 N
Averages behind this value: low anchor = 1.84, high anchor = 1.97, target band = 1.55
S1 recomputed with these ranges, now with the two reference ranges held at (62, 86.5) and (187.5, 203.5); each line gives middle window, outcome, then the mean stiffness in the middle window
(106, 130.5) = 3.5 N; 1.65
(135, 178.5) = 3.8 N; 1.77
